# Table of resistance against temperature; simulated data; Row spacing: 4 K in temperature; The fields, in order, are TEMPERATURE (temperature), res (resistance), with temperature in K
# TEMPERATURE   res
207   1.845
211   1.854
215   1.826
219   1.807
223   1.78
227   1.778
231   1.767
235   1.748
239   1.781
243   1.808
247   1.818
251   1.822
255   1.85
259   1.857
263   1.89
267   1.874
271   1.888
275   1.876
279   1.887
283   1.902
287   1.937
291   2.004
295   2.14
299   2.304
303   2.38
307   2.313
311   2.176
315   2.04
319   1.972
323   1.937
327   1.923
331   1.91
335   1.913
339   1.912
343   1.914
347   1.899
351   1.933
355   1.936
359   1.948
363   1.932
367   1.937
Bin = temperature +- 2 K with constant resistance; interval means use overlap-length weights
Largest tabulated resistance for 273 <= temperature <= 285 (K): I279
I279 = 1.902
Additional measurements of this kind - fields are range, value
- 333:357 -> 1.936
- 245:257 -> 1.85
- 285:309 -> 2.38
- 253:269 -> 1.89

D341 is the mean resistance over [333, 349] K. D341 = 1.91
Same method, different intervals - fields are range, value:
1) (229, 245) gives 1.78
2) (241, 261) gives 1.83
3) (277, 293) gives 1.93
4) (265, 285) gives 1.89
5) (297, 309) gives 2.33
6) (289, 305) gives 2.21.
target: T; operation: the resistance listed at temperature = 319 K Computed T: 1.972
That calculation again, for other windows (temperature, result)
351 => 1.933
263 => 1.89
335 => 1.913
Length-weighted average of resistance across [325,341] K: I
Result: 1.91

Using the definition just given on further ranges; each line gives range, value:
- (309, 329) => 2.01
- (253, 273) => 1.87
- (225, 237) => 1.76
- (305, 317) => 2.18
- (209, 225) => 1.82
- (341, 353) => 1.92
